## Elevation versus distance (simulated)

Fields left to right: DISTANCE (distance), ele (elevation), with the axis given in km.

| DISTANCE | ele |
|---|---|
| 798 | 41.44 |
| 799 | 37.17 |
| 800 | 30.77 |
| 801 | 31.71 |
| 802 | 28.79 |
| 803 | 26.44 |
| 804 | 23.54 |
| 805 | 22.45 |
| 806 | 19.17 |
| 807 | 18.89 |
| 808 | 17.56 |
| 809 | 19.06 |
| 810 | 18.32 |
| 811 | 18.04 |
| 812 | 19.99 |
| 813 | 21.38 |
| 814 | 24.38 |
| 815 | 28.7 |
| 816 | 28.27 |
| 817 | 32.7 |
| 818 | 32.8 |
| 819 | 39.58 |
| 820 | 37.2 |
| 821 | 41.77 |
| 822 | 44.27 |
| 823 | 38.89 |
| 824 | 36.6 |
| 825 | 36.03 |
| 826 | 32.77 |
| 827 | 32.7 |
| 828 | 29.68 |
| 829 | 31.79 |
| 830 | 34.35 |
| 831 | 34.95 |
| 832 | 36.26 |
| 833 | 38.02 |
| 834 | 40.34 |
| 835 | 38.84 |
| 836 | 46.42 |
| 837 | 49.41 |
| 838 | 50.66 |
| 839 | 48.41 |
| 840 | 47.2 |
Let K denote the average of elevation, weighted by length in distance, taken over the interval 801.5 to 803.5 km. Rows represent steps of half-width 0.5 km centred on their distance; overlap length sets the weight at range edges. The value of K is 27.6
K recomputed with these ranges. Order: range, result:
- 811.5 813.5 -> 20.7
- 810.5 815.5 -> 22.5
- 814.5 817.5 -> 29.9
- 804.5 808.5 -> 19.5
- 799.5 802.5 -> 30.4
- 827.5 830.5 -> 31.9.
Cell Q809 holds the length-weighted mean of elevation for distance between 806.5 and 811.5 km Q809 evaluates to 18.4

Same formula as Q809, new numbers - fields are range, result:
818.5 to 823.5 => 40.3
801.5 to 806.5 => 24.1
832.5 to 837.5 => 42.6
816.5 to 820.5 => 35.6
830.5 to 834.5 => 37.4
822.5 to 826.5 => 36.1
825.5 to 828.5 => 31.7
